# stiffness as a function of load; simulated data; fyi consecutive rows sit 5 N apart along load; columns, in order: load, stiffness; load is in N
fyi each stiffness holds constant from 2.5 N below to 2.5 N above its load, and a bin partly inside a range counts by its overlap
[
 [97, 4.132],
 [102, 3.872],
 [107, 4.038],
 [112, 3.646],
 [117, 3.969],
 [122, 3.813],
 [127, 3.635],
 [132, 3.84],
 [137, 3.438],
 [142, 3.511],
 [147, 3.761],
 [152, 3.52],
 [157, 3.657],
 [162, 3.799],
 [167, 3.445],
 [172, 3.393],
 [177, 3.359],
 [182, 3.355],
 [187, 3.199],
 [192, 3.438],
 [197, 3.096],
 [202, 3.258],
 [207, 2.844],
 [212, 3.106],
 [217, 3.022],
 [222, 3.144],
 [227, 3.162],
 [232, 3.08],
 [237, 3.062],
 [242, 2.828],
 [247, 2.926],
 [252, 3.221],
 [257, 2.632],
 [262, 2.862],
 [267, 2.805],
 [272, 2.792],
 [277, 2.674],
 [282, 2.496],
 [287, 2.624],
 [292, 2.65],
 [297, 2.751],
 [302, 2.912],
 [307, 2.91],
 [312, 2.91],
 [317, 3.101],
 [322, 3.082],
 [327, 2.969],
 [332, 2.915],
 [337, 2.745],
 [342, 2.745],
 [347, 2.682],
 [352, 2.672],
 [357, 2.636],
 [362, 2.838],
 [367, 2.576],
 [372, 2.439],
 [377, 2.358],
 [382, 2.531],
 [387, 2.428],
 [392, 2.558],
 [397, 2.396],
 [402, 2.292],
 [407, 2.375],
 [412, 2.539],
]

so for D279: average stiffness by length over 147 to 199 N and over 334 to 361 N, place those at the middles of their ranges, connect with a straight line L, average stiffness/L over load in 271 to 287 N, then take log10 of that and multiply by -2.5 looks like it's 0.14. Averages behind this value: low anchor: 3.45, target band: 2.64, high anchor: 2.71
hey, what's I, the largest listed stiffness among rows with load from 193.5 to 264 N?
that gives 3.258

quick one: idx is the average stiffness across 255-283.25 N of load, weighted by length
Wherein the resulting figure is 2.72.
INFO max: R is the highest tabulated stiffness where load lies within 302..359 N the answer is 3.101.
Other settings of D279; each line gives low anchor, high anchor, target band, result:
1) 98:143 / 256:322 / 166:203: 0.03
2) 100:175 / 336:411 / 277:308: 0.09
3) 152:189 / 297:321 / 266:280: 0.13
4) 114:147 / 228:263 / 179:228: 0.02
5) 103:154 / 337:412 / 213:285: 0.09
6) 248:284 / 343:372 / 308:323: -0.11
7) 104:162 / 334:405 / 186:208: 0.07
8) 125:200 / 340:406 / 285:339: -0.02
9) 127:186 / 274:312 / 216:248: 0.02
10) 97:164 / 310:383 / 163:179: 0.04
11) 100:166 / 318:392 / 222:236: 0.05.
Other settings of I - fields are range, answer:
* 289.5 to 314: 2.912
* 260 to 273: 2.862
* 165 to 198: 3.445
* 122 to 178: 3.84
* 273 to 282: 2.674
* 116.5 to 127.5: 3.969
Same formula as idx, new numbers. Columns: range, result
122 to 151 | 3.65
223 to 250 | 3.02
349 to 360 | 2.66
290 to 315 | 2.84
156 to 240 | 3.25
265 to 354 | 2.8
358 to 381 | 2.56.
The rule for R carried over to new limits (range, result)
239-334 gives 3.221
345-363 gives 2.838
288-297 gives 2.751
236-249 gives 3.062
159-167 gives 3.799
